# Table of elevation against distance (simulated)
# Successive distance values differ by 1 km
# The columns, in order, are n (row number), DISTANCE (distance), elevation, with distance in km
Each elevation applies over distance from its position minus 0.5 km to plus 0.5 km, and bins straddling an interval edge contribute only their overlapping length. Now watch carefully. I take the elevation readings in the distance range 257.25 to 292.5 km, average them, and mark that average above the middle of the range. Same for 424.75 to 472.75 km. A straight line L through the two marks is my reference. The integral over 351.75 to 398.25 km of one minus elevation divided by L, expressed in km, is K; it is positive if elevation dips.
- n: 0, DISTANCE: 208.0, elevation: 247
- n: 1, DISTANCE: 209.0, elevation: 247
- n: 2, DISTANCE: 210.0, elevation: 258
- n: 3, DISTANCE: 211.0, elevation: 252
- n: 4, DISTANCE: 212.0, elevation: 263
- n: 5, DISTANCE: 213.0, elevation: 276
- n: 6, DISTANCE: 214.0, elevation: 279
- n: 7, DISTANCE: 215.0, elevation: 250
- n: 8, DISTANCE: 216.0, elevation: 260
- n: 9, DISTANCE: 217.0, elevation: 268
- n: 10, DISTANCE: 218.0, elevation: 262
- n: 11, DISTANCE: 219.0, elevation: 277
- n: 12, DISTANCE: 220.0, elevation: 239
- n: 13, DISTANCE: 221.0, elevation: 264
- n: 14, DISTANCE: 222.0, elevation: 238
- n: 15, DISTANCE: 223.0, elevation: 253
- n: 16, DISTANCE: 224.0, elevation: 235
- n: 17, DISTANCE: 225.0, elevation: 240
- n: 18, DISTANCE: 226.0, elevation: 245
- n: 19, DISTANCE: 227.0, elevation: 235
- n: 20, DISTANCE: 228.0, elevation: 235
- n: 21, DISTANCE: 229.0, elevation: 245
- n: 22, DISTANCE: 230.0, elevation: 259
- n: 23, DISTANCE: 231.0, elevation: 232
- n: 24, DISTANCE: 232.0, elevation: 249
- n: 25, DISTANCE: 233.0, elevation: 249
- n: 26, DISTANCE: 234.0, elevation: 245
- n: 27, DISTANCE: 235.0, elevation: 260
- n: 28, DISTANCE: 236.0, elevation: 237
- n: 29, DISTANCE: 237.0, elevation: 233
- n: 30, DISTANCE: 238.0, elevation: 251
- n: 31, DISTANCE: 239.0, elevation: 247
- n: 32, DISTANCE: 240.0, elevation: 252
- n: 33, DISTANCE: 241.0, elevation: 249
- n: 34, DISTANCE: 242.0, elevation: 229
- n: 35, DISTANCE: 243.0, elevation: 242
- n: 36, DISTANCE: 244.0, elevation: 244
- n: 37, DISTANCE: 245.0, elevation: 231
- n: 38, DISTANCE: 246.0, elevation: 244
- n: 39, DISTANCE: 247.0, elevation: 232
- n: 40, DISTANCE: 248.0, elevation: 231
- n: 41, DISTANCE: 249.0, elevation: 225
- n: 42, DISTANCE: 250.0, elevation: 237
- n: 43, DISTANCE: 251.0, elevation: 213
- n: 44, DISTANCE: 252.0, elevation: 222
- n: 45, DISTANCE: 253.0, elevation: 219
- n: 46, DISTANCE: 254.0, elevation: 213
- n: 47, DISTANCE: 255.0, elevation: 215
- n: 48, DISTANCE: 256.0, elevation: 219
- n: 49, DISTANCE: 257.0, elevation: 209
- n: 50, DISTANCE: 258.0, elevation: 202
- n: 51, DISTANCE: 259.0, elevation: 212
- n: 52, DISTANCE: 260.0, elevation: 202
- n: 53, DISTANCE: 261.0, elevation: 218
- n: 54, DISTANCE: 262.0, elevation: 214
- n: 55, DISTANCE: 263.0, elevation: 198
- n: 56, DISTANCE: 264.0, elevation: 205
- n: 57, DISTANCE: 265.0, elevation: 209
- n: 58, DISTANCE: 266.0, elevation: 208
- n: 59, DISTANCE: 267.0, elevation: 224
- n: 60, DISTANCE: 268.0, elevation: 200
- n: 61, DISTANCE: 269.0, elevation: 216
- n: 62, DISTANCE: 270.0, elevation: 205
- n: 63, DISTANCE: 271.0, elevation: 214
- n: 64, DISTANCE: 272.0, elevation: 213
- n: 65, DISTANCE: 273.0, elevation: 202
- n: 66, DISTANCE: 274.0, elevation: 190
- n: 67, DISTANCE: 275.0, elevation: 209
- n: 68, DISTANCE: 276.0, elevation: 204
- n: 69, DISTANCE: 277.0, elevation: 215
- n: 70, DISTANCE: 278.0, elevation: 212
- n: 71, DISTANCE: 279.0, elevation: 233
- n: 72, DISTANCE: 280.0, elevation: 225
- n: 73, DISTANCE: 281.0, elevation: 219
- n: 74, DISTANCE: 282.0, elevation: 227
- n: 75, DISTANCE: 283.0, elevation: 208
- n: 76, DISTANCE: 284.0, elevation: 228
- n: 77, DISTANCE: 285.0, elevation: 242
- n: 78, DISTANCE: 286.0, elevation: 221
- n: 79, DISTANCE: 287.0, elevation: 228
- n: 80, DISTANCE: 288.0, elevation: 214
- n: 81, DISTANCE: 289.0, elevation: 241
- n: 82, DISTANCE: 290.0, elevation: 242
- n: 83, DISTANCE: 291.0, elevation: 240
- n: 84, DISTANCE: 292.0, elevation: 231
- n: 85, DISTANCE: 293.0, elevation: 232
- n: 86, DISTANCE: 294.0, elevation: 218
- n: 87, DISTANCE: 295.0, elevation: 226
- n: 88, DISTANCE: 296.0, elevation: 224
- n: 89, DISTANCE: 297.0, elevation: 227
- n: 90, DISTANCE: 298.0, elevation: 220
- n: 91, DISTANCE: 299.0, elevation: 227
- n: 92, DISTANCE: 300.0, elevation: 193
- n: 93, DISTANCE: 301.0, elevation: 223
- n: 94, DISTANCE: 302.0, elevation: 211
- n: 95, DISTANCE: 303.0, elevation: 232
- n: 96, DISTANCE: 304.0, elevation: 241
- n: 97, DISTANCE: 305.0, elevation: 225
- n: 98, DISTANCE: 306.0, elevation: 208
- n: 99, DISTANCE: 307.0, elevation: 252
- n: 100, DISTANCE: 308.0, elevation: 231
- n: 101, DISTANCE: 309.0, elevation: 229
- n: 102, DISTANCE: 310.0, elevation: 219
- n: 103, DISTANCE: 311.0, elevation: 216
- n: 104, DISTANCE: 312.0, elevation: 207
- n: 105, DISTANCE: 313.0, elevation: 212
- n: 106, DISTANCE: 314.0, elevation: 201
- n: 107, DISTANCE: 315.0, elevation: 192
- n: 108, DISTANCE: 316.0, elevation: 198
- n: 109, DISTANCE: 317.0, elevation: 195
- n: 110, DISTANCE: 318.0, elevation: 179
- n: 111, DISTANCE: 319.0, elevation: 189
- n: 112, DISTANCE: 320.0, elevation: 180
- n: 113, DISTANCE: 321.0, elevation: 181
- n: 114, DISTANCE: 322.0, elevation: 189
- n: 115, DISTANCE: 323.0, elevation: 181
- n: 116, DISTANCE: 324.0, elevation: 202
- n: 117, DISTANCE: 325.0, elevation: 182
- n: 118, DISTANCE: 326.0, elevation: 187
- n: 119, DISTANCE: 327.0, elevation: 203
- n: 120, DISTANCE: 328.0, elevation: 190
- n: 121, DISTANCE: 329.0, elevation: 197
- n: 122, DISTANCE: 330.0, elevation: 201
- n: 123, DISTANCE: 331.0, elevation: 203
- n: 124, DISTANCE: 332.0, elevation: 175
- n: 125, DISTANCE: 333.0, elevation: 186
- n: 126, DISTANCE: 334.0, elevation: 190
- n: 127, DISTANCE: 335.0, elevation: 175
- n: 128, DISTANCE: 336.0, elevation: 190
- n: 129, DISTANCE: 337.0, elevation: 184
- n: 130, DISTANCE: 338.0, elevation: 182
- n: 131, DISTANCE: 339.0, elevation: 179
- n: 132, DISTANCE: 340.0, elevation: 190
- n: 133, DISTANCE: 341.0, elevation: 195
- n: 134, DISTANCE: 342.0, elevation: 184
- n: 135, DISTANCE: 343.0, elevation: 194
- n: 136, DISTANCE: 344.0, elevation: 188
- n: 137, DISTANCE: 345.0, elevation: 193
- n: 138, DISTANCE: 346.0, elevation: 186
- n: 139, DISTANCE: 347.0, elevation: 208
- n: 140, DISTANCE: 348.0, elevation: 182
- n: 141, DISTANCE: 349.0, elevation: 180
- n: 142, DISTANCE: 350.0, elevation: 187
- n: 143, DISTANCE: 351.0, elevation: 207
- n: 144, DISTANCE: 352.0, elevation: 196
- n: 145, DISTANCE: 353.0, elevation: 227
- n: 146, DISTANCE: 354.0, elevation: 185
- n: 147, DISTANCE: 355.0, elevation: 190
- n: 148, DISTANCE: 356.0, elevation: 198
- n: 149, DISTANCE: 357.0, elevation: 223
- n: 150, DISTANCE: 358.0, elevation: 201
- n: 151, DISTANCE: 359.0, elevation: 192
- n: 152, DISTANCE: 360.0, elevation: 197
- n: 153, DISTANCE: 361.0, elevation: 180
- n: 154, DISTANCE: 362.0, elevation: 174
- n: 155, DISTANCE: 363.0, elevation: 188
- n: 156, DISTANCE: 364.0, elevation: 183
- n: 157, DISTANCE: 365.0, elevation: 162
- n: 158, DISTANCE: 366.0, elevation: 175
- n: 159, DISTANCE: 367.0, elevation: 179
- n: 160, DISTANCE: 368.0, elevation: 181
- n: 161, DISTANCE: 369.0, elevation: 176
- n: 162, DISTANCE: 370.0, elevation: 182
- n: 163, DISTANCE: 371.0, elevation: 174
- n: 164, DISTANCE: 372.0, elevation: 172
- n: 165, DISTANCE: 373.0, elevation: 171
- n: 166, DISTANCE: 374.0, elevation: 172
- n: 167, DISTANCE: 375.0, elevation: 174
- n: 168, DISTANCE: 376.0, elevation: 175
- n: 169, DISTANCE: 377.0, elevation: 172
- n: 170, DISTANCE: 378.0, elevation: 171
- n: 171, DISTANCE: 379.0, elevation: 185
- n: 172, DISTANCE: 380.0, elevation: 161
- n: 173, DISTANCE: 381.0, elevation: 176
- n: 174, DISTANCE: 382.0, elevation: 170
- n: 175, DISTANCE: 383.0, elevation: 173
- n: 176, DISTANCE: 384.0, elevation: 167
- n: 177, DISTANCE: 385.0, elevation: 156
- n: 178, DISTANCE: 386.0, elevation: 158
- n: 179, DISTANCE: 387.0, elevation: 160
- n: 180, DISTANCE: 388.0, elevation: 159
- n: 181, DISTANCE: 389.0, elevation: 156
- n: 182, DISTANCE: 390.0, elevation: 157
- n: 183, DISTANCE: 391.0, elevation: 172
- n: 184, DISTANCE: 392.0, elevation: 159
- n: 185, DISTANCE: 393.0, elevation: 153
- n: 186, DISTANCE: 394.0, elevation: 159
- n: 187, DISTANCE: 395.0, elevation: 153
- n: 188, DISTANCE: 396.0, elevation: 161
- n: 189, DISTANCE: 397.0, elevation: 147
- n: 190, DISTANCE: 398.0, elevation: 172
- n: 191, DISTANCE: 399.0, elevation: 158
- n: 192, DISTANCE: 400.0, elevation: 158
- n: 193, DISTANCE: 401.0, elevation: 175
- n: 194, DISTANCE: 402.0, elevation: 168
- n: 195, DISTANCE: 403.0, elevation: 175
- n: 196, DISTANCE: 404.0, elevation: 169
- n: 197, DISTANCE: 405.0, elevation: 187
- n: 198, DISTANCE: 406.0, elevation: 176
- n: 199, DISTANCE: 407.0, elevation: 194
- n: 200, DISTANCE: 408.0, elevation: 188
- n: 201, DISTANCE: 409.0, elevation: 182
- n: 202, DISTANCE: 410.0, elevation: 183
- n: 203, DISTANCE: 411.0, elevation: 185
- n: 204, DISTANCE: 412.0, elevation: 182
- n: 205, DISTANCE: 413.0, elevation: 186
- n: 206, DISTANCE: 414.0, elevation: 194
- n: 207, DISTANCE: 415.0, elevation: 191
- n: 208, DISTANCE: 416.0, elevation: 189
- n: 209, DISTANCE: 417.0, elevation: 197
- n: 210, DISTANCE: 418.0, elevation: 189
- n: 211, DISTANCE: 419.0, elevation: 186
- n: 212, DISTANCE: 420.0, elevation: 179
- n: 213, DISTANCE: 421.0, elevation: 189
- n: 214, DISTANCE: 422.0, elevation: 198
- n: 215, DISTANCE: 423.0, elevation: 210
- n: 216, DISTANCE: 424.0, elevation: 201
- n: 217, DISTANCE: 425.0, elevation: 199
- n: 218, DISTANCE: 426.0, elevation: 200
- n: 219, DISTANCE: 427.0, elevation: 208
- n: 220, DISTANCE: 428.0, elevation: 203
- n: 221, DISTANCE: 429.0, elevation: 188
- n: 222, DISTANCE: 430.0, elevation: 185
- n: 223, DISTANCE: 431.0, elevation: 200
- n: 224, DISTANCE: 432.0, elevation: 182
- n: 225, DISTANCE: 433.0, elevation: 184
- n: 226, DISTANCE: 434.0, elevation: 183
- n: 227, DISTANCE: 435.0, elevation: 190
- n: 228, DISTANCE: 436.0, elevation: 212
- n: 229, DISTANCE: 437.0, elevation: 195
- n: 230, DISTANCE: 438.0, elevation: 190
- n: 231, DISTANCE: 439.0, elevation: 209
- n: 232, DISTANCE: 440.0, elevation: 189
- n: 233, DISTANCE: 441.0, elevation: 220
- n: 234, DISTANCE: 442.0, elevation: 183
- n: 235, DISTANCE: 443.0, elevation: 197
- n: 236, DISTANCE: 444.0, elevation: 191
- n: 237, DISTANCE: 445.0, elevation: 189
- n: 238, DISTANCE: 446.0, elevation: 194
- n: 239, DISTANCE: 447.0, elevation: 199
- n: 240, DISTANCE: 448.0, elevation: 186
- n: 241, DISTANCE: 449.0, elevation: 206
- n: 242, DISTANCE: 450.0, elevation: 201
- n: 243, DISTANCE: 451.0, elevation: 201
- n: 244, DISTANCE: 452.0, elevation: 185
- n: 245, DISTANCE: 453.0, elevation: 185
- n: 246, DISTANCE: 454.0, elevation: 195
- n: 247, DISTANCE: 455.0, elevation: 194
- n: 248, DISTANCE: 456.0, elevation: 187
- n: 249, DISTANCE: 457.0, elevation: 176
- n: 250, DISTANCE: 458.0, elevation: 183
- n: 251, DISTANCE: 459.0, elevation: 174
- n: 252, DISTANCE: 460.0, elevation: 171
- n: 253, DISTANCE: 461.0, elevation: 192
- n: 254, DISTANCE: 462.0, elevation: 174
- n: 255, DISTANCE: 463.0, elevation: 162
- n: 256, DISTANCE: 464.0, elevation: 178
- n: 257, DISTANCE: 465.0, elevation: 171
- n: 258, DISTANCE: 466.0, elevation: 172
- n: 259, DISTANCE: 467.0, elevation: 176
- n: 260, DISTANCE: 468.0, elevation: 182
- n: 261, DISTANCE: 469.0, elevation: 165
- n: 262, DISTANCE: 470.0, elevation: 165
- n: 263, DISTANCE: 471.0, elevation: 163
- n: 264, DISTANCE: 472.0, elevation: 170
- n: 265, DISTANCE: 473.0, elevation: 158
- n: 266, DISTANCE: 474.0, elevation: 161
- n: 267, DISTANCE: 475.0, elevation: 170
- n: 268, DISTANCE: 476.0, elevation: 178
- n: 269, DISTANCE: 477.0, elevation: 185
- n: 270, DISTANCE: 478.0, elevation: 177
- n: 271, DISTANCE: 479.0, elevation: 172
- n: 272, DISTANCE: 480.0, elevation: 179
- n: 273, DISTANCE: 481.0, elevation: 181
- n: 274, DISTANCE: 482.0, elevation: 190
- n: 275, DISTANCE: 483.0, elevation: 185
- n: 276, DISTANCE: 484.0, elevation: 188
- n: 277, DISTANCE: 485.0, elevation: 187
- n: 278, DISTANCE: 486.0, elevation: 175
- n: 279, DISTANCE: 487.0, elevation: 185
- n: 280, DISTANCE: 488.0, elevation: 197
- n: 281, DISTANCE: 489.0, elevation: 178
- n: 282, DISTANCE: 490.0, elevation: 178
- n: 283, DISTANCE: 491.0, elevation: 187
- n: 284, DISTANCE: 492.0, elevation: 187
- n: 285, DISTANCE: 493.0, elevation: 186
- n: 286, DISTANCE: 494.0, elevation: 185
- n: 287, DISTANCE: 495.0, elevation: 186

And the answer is 5.8 km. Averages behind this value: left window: 216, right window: 187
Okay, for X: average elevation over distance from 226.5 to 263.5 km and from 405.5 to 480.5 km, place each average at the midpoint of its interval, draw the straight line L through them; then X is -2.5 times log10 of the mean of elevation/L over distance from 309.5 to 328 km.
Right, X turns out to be 0.103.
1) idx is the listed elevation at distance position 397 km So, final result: 147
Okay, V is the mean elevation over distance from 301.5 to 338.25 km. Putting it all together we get 201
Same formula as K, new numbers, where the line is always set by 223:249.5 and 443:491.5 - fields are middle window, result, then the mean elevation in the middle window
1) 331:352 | 2.53 km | 188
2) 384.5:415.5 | 4.47 km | 170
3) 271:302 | 1.03 km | 221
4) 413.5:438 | -0.20 km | 194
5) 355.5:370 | 1.56 km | 186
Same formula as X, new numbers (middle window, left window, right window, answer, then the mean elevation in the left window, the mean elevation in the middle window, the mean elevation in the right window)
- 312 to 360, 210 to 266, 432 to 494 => 0.12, 237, 192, 184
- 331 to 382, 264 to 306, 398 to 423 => 0.08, 220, 185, 183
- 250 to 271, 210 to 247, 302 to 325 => 0.10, 249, 212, 207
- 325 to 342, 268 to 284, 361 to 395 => 0.00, 213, 189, 170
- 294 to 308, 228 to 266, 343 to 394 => -0.08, 229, 224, 179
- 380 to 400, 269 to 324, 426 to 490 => 0.22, 215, 161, 185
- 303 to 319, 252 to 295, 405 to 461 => -0.01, 217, 213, 191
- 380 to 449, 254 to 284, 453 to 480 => 0.02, 212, 182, 175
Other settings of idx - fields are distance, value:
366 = 175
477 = 185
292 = 231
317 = 195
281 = 219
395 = 153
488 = 197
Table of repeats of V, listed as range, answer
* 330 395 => 180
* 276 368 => 204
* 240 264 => 223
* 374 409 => 168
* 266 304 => 220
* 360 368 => 179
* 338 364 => 193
